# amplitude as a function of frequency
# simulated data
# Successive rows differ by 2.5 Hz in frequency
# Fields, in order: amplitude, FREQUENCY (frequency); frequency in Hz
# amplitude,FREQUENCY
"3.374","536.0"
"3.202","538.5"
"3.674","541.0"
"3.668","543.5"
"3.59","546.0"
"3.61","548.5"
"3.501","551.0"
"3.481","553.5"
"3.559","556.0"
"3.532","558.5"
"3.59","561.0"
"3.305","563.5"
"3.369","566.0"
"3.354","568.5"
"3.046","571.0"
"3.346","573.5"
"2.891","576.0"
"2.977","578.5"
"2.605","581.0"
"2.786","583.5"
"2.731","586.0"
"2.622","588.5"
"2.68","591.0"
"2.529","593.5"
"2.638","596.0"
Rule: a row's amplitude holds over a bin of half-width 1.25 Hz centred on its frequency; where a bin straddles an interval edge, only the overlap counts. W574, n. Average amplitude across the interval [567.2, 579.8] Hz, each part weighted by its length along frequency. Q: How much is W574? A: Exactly 3.12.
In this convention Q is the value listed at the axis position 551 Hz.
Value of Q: 3.501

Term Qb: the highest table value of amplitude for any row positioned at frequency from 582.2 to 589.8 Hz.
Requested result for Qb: 2.786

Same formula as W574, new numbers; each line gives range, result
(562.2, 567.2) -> 3.34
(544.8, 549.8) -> 3.6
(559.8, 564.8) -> 3.45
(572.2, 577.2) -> 3.12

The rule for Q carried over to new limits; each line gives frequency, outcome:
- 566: 3.369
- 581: 2.605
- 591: 2.68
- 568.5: 3.354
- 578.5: 2.977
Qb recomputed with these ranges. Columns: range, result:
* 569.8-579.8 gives 3.346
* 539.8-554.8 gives 3.674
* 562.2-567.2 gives 3.369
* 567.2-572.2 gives 3.354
